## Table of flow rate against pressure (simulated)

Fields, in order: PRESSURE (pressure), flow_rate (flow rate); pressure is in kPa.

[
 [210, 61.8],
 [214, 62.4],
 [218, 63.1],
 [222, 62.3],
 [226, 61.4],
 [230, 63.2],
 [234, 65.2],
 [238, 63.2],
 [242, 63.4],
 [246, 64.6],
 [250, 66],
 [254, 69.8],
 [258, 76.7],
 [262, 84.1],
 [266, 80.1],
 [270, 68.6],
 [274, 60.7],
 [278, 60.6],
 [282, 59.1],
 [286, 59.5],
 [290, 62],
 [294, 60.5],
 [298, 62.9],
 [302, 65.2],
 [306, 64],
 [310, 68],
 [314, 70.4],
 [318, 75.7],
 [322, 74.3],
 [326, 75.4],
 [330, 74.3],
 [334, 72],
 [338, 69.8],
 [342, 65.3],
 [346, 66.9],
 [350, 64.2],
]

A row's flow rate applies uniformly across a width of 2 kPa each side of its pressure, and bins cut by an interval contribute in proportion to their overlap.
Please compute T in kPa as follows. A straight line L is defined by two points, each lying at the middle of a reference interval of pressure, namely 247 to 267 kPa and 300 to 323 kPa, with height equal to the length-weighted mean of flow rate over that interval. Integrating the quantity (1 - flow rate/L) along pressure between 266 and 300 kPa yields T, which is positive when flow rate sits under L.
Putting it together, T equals 4.4 kPa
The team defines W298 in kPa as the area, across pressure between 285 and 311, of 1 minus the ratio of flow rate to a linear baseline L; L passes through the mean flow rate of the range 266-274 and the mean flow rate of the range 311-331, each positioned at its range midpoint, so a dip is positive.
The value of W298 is 3.2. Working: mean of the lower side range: 69.5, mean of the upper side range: 73.7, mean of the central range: 63.1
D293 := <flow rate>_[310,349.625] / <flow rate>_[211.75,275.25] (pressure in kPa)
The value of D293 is 1.06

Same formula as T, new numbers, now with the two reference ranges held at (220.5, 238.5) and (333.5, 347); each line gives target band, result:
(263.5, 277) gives -0.98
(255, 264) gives -2.06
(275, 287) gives 1.03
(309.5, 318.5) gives -0.56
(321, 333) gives -1.22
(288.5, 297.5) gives 0.62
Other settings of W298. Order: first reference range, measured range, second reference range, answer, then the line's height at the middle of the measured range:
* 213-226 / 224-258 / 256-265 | 3.1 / 71.8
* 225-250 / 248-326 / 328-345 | -1.3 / 67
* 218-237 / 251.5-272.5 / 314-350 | -3.0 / 65.7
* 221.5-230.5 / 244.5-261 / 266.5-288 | -2.0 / 62.6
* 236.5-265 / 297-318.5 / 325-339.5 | 1.4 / 72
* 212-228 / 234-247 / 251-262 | 1.0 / 69.2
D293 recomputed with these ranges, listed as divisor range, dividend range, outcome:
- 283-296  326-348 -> 1.16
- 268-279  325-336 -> 1.16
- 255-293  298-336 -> 1.04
